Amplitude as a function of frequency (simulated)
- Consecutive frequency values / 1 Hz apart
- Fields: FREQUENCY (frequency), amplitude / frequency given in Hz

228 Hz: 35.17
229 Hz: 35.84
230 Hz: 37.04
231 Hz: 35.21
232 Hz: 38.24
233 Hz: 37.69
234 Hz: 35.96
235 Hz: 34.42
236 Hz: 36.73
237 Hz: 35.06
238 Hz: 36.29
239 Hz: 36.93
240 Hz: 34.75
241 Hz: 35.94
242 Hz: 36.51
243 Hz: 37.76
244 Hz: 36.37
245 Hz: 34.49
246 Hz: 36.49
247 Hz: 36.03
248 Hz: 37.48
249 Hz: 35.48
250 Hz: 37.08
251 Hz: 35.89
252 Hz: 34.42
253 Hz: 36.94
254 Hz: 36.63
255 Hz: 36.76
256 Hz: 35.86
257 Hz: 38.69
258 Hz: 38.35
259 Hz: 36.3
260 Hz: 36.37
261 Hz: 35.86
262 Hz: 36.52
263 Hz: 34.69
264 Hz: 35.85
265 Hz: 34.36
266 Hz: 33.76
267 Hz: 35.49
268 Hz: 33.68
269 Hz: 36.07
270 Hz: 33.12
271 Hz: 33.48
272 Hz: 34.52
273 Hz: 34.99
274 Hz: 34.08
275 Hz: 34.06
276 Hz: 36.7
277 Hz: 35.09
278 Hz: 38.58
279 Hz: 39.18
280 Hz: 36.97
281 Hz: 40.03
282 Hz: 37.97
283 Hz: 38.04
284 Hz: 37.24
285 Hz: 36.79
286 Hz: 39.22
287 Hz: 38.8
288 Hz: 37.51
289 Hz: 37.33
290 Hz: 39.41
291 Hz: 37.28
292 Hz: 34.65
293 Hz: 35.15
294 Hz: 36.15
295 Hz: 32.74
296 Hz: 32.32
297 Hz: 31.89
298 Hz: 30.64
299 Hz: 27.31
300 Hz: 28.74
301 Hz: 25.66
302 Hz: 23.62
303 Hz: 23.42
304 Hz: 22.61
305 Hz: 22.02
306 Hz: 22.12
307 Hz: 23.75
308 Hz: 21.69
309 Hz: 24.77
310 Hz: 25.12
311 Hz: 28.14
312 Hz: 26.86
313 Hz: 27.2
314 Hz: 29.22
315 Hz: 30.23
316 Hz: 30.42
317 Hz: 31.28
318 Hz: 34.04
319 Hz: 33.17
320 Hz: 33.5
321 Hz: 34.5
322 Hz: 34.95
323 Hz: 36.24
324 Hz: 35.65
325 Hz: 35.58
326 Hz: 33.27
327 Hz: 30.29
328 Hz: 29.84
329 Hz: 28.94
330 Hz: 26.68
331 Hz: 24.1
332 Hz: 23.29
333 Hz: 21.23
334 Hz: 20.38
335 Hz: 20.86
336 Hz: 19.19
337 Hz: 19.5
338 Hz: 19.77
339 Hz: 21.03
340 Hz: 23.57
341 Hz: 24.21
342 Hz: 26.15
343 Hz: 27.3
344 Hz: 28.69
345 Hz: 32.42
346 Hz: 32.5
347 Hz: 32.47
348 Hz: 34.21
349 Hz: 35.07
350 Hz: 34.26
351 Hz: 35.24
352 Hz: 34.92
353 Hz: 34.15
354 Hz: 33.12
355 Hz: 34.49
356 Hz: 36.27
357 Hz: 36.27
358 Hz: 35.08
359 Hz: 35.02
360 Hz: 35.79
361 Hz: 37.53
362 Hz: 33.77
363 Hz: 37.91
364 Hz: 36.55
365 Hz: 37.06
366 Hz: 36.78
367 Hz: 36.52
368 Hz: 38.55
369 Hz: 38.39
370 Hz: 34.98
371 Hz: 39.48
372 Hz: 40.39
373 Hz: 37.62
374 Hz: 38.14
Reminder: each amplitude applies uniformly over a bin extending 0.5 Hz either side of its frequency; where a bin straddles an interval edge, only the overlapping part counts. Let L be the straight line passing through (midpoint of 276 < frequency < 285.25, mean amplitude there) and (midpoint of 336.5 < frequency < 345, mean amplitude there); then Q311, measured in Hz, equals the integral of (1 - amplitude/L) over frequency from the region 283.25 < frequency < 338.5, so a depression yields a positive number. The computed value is 2.4 Hz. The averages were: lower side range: 37.7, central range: 29.6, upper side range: 24.3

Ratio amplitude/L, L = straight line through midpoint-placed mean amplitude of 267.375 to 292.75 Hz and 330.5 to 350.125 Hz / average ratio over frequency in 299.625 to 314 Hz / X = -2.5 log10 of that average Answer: 0.27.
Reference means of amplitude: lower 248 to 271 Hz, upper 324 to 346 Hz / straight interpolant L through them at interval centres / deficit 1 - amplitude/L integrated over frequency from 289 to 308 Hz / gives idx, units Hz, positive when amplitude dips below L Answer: 0.9 Hz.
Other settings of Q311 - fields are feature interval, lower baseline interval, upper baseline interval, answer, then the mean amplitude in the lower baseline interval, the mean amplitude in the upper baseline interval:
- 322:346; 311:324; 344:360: 4.50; 31.8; 34.2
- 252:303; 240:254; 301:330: -3.34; 36.2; 28.9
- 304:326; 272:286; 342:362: 3.63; 36.9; 33.7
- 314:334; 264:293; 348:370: 3.02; 36.3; 35.8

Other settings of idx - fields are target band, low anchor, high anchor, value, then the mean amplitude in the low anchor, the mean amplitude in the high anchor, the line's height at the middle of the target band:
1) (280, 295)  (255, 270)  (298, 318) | -3.3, 35.8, 26.3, 30.6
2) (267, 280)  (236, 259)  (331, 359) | -0.4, 36.4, 28.8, 34.3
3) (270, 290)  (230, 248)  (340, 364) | -1.0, 36.2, 33.2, 35.1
